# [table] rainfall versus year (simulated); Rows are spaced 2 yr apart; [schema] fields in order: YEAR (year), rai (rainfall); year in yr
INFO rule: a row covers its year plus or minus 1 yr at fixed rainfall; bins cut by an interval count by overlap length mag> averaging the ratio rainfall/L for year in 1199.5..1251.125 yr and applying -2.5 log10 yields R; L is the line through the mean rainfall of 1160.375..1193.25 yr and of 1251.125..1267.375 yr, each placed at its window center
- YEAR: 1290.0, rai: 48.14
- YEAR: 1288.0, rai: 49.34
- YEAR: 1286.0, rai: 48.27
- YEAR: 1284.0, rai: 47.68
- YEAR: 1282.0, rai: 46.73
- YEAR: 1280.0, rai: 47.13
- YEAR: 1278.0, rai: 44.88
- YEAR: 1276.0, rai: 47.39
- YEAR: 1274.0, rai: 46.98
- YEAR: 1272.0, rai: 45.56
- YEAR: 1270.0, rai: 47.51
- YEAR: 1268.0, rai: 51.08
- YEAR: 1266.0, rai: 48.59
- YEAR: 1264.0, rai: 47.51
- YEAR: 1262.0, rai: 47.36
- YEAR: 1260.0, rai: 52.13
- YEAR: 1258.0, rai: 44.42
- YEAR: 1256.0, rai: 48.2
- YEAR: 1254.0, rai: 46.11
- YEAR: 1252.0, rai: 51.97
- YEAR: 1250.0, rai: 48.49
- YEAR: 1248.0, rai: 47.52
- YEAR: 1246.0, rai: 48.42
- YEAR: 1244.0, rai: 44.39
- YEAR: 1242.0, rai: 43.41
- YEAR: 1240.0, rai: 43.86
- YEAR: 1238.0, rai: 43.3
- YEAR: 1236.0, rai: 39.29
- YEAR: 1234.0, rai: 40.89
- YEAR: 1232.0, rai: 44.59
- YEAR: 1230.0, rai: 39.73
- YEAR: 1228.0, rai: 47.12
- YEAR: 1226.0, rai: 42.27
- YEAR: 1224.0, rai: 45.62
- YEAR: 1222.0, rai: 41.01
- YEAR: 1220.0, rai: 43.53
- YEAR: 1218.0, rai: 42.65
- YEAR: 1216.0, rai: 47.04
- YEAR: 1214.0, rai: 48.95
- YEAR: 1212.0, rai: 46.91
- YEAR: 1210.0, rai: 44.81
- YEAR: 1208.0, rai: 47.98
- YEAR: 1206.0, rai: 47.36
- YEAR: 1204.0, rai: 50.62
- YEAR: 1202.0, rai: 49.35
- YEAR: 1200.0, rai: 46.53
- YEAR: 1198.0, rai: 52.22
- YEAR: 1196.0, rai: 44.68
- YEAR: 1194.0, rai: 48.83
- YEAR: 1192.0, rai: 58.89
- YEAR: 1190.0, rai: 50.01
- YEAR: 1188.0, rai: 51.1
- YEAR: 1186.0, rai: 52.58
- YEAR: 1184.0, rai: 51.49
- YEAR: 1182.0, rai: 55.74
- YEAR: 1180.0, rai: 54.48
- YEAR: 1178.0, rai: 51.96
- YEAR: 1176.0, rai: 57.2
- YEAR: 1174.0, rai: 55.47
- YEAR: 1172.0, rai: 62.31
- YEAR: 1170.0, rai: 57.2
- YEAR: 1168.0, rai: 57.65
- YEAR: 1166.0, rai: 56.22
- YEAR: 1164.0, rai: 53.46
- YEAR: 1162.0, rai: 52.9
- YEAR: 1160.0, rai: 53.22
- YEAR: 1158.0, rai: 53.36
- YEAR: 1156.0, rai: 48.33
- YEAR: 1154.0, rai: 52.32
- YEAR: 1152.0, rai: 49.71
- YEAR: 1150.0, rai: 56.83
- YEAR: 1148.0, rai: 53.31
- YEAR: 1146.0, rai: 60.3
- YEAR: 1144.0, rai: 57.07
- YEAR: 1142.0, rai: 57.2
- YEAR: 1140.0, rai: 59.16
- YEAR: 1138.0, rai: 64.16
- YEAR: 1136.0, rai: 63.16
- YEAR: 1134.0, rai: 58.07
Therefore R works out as 0.13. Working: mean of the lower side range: 54.8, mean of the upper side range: 48.3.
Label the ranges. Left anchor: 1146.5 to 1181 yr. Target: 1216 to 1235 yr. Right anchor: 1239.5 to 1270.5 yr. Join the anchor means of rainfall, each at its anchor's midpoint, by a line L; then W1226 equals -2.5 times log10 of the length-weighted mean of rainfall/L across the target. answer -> 0.15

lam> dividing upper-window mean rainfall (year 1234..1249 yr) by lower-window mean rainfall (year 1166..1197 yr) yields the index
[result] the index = 0.82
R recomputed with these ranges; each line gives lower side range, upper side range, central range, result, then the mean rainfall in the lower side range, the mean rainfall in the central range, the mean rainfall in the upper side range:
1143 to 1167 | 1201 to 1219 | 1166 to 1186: -0.09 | 53.9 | 55.8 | 47.3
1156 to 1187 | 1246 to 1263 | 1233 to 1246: 0.15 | 54.8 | 43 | 48.3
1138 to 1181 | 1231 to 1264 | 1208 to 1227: 0.10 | 55.4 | 44.9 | 45.9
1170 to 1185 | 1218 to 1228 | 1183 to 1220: 0.01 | 55.6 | 48.9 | 43.5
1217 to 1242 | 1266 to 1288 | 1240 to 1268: -0.05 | 42.8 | 47.6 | 47.5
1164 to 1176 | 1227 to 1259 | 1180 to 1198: 0.05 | 57.4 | 51.9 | 45.1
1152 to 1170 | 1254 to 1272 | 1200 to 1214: 0.07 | 53.4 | 47.8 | 48.1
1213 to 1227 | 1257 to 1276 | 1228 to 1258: 0.03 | 44.4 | 45.1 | 47.9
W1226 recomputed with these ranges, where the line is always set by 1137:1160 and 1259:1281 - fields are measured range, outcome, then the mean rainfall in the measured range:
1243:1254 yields 0.03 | 48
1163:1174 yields -0.06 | 57.2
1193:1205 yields 0.08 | 48.7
